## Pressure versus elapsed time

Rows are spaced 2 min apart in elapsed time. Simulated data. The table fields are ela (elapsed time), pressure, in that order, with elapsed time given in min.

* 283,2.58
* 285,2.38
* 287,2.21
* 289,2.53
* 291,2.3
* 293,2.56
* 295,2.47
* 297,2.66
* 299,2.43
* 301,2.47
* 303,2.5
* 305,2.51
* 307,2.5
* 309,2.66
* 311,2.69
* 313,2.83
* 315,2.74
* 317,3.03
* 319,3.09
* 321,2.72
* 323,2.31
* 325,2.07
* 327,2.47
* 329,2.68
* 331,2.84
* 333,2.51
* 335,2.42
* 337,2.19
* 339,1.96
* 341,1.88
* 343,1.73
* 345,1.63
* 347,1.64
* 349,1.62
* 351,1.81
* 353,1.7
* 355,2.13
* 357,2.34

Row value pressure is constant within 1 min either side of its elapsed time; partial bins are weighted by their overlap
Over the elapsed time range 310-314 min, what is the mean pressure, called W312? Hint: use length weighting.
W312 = 2.76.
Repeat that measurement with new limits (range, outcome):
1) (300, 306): 2.49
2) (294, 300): 2.52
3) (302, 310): 2.54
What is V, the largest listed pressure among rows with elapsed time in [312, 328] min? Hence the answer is 3.09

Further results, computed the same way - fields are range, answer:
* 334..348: 2.42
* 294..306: 2.66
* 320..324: 2.72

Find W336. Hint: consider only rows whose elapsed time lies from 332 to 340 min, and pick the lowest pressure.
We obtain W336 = 1.96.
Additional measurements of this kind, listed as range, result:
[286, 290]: 2.21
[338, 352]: 1.62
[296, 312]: 2.43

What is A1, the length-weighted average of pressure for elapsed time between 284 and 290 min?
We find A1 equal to 2.37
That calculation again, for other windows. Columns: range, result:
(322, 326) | 2.19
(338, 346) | 1.8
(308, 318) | 2.79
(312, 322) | 2.88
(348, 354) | 1.71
